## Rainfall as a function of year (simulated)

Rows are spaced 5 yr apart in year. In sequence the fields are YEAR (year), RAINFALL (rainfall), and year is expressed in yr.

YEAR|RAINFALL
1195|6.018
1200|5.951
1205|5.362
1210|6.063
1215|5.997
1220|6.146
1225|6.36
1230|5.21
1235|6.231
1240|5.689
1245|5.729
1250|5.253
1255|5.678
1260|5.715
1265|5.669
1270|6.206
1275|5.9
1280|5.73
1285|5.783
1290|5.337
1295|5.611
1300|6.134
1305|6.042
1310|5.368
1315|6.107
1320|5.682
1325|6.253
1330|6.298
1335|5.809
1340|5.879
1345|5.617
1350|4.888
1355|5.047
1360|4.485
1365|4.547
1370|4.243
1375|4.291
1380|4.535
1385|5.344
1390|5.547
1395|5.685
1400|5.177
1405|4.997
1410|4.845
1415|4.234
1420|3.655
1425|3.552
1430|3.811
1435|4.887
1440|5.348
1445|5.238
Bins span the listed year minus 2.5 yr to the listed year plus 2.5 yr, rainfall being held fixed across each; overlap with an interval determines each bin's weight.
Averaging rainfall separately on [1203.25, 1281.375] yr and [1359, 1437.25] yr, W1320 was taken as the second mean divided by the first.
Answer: 0.79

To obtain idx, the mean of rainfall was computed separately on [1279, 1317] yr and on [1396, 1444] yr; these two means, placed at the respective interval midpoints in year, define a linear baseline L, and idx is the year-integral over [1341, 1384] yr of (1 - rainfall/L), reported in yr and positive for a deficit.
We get 3.03 yr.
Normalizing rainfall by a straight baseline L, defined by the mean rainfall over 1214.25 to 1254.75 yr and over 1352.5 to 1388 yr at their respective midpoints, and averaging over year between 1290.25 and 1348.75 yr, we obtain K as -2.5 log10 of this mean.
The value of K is -0.15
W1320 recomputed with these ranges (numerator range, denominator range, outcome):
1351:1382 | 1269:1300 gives 0.79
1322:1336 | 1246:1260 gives 1.11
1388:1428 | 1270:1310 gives 0.81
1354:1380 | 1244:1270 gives 0.79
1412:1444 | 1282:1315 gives 0.75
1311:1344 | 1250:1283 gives 1.03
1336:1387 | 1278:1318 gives 0.85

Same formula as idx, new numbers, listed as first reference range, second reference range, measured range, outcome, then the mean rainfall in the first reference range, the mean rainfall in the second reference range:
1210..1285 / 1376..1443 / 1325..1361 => -2.4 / 5.83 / 4.73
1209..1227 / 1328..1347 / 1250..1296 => 2.4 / 6.14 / 5.9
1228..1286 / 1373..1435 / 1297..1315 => -1.7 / 5.74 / 4.65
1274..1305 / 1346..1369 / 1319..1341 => -3.6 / 5.77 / 4.77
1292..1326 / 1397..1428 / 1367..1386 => 1.4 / 5.86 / 4.42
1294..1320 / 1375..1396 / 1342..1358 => 0.8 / 5.85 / 5.13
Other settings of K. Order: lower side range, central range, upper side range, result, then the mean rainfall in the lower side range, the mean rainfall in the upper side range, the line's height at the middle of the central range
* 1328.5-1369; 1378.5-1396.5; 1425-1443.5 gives -0.08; 5.26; 4.56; 4.94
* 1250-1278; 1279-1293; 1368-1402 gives 0.01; 5.78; 4.98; 5.63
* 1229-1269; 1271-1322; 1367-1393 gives -0.08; 5.68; 4.8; 5.37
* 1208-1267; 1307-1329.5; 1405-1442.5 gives -0.14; 5.81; 4.38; 5.19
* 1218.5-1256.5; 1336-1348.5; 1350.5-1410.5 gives -0.11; 5.78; 4.9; 5.13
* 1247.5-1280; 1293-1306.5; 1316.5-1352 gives -0.03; 5.74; 5.8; 5.77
